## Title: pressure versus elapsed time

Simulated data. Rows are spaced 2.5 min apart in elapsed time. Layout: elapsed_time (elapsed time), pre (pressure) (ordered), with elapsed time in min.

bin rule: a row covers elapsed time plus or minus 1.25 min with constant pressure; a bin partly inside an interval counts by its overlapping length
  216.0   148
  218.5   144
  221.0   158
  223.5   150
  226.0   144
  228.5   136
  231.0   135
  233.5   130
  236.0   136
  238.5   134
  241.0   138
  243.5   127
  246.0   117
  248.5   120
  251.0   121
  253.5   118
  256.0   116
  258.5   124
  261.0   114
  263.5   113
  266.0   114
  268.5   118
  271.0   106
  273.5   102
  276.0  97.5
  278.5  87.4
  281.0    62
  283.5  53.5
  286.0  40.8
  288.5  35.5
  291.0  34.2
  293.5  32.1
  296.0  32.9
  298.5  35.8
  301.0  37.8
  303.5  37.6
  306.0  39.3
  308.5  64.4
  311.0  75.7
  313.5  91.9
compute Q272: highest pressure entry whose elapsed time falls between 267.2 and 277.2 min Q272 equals 118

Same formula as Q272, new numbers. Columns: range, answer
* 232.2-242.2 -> 138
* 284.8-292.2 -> 40.8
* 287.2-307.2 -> 39.3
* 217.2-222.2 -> 158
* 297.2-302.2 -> 37.8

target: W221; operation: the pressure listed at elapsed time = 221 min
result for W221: 158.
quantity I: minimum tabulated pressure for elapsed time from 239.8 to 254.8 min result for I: 117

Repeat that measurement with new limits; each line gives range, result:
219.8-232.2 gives 135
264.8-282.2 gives 62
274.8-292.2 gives 34.2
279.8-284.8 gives 53.5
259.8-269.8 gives 113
